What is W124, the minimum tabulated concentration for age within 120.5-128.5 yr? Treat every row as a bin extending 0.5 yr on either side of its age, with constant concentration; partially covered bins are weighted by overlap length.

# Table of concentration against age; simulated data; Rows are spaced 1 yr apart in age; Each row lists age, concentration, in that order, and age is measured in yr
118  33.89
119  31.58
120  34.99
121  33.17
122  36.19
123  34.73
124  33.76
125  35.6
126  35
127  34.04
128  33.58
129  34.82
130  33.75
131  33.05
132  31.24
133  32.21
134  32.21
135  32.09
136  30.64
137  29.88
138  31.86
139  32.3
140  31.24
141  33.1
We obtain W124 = 33.17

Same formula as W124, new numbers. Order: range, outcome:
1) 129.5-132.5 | 31.24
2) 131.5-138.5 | 29.88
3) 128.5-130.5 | 33.75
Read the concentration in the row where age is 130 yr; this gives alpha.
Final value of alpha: 33.75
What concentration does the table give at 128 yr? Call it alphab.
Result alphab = 33.58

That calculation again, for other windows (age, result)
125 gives 35.6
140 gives 31.24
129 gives 34.82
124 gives 33.76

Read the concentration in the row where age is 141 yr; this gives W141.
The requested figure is 33.1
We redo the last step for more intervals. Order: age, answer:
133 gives 32.21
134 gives 32.21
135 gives 32.09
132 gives 31.24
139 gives 32.3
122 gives 36.19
